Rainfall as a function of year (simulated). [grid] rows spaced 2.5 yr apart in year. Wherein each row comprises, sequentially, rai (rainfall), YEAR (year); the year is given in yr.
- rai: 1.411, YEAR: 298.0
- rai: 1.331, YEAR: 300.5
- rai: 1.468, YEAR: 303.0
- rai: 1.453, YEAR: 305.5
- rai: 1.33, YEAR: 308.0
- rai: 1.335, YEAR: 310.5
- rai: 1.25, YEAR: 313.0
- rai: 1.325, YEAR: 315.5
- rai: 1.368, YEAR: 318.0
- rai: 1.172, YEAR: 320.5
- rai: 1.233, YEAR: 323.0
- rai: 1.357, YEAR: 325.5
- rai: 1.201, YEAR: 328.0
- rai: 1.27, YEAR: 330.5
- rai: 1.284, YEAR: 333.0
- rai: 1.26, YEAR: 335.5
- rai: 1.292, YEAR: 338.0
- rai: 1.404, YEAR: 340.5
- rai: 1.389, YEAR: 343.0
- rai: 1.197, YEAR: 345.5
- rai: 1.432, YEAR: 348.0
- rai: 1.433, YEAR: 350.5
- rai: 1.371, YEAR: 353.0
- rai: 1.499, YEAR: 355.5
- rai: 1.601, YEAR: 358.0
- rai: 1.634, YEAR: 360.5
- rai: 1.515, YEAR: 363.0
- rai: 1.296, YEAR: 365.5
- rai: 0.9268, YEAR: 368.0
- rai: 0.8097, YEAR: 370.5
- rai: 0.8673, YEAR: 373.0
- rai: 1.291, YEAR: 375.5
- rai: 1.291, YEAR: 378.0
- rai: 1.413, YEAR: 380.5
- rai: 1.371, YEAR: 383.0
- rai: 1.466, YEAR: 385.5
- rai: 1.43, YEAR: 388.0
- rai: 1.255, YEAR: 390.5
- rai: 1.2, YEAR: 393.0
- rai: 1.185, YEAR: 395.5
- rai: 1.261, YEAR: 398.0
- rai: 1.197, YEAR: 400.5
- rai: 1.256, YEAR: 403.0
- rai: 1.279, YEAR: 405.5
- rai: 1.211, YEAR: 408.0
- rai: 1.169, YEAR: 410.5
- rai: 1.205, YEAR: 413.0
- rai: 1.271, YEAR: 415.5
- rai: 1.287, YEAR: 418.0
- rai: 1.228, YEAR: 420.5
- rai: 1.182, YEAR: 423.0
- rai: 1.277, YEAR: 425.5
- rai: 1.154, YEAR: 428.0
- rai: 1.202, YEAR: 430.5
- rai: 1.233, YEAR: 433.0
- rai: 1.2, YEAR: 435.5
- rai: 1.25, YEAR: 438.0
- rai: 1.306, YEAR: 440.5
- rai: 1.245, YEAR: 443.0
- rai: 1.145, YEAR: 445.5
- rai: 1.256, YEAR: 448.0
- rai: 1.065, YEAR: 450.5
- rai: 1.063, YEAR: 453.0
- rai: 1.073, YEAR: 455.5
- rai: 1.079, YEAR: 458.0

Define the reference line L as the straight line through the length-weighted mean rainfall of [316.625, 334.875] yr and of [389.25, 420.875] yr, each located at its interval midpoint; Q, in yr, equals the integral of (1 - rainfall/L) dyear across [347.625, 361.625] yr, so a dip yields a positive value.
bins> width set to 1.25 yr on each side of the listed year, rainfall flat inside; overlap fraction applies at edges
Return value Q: -2.7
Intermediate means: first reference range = 1.27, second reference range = 1.23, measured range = 1.5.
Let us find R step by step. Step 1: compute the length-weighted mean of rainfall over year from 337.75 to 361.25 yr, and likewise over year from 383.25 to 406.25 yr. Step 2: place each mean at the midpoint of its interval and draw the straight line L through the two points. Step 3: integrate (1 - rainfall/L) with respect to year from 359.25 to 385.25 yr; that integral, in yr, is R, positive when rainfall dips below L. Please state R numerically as 2.0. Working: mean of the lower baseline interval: 1.43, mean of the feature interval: 1.25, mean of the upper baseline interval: 1.28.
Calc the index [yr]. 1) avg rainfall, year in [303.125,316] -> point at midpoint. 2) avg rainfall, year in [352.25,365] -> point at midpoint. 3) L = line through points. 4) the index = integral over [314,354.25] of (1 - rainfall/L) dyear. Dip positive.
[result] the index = 3.44 yr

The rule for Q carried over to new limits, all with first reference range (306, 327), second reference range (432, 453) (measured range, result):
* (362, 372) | 1.1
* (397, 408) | -0.1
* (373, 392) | -1.1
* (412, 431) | -0.1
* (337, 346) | -0.4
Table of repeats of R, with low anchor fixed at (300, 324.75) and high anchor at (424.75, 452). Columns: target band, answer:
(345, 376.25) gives -0.4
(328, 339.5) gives 0.3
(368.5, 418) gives 0.8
